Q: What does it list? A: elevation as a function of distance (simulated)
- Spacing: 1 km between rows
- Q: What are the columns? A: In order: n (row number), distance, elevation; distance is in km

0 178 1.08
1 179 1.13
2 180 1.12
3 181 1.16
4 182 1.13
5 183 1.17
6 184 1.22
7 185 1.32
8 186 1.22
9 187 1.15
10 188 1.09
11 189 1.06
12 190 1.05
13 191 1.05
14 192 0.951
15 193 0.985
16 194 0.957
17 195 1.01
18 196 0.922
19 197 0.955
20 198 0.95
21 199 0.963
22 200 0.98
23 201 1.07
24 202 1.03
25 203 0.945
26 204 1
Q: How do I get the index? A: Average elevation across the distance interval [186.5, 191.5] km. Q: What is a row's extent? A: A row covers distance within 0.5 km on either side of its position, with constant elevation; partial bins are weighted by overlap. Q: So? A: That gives 1.08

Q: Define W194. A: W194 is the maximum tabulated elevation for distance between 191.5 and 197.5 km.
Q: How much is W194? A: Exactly 1.01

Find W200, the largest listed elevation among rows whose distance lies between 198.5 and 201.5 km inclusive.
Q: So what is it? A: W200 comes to 1.07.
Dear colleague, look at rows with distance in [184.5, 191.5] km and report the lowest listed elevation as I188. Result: 1.05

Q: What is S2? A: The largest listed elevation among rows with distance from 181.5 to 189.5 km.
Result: 1.32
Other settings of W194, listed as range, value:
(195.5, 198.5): 0.955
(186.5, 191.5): 1.15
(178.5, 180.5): 1.13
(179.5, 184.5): 1.22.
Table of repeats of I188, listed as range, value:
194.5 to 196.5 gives 0.922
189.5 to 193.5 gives 0.951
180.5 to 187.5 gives 1.13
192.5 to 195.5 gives 0.957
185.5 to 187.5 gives 1.15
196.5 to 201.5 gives 0.95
